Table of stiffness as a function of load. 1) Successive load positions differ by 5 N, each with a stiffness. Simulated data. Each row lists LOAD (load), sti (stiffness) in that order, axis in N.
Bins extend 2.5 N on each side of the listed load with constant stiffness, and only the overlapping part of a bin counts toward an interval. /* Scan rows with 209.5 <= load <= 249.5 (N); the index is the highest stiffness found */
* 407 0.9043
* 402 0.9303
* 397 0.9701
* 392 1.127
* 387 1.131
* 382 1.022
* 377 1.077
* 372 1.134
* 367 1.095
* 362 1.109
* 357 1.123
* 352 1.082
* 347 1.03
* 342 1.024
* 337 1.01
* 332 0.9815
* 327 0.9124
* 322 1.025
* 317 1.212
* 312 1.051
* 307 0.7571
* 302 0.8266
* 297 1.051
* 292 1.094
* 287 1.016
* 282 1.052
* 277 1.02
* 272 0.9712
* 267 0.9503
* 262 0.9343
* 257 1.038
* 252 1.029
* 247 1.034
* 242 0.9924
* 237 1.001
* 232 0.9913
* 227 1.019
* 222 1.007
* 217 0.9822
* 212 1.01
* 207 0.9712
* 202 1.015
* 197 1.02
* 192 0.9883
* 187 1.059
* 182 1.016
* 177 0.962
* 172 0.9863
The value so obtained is 1.034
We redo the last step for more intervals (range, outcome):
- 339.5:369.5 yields 1.123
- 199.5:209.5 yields 1.015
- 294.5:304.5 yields 1.051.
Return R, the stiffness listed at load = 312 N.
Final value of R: 1.051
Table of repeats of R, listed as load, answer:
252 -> 1.029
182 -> 1.016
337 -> 1.01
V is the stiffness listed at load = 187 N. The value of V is 1.059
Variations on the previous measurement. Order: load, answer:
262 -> 0.9343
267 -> 0.9503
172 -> 0.9863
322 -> 1.025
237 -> 1.001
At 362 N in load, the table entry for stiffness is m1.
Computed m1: 1.109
